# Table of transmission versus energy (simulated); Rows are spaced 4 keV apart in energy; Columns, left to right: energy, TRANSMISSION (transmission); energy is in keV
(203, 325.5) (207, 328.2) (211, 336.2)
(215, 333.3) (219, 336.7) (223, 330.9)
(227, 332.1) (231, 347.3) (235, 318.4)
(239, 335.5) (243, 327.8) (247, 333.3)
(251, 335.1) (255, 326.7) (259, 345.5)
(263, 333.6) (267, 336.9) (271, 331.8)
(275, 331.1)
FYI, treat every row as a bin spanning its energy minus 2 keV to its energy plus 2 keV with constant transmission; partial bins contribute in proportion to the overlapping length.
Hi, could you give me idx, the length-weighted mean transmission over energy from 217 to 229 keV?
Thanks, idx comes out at 333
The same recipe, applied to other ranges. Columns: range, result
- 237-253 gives 333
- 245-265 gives 335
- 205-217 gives 333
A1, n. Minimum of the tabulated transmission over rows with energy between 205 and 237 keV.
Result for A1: 318.4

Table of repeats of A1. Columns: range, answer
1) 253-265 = 326.7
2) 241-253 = 327.8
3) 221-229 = 330.9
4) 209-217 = 333.3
